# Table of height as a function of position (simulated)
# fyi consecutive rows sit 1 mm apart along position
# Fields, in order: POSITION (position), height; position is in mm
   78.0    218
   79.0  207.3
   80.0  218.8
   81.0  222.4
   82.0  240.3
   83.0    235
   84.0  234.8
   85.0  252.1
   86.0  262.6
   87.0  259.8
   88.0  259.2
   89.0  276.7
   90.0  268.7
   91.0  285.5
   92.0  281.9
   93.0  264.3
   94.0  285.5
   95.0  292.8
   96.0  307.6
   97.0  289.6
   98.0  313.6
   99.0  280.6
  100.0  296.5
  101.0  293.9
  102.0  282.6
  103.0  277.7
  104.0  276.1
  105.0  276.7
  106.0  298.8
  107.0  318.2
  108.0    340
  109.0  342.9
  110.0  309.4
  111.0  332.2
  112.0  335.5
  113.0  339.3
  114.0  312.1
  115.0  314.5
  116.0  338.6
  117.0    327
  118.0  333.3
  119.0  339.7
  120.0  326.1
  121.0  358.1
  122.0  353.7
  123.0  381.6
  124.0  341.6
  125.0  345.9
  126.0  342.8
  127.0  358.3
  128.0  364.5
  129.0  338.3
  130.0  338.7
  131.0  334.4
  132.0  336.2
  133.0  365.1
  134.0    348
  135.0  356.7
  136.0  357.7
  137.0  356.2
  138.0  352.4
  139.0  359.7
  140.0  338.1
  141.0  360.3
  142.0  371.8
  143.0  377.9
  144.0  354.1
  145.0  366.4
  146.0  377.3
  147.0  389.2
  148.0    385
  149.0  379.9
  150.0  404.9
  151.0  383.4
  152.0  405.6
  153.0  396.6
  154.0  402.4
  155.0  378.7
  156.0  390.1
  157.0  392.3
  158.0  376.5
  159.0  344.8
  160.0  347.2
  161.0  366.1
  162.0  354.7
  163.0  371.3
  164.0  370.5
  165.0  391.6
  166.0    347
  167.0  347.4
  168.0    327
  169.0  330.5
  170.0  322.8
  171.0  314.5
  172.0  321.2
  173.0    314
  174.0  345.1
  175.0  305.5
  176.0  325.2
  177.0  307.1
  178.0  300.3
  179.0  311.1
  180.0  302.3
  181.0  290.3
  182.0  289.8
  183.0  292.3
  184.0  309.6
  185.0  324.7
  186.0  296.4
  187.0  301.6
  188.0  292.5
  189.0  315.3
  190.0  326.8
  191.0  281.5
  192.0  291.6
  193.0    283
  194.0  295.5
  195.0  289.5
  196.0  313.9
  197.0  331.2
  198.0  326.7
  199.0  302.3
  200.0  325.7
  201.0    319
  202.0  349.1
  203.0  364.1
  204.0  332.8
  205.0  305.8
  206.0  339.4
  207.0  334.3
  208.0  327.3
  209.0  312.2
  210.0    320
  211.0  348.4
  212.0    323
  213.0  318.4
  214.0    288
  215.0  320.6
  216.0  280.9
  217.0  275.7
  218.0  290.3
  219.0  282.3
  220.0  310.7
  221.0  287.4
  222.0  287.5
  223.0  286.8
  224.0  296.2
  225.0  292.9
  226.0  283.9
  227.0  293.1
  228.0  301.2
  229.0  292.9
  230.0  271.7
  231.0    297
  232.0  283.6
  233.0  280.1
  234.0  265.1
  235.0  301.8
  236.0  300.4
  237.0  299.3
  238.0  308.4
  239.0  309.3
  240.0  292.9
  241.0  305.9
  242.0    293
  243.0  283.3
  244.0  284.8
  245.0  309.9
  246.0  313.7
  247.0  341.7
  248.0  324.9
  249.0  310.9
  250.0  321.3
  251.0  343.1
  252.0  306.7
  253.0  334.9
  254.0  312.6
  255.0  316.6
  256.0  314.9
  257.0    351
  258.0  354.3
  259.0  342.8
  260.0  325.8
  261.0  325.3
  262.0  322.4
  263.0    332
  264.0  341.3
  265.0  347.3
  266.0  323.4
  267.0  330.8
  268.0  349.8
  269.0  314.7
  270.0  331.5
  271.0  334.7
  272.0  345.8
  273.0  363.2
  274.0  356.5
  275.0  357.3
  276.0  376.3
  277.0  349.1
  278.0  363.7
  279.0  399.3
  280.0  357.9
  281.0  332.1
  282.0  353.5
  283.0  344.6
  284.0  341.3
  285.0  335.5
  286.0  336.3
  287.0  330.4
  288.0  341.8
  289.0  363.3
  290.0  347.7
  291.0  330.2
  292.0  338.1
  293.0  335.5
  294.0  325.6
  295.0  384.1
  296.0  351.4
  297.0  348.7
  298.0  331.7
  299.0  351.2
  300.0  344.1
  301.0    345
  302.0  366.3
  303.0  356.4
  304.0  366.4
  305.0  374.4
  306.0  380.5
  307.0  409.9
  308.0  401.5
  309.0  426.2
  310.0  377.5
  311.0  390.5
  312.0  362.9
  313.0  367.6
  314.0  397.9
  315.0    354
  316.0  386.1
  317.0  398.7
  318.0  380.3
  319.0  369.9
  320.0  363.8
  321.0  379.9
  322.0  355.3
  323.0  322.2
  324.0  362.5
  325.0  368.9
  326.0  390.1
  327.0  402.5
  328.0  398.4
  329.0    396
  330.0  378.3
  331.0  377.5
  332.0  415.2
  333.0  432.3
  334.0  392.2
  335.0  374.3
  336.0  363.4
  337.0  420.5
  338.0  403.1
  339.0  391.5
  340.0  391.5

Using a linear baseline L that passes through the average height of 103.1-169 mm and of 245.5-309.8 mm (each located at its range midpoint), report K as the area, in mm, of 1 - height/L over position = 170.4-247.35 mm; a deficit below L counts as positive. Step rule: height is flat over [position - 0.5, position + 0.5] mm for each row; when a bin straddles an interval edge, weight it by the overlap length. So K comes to 9.6 mm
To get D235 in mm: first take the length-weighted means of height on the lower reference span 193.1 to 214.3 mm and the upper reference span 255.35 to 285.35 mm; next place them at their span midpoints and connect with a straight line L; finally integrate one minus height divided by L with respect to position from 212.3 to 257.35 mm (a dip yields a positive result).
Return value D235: 4.2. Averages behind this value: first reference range 322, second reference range 344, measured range 301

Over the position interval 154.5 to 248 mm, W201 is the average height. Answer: 315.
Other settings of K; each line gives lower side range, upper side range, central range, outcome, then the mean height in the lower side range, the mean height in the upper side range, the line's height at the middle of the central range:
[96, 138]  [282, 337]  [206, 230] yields 3.2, 329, 368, 349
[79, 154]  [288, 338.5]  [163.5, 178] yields 0.2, 323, 373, 337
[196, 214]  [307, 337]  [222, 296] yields 6.0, 327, 383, 353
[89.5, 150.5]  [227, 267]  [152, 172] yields -2.2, 332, 312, 326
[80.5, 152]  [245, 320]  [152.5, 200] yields 0.5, 323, 350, 333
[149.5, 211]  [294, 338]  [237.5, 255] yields 2.1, 333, 377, 354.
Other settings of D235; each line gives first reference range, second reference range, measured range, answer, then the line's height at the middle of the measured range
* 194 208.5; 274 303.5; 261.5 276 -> 0.14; 344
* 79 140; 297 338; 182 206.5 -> 1.84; 338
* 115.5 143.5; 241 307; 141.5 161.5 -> -1.78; 349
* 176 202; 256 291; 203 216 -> -0.30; 315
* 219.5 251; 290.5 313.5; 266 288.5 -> -0.50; 340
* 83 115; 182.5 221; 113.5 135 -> -3.40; 296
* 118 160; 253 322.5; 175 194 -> 3.08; 361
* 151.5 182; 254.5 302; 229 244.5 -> 2.37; 344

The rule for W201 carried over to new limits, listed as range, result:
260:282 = 345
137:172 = 366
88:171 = 340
